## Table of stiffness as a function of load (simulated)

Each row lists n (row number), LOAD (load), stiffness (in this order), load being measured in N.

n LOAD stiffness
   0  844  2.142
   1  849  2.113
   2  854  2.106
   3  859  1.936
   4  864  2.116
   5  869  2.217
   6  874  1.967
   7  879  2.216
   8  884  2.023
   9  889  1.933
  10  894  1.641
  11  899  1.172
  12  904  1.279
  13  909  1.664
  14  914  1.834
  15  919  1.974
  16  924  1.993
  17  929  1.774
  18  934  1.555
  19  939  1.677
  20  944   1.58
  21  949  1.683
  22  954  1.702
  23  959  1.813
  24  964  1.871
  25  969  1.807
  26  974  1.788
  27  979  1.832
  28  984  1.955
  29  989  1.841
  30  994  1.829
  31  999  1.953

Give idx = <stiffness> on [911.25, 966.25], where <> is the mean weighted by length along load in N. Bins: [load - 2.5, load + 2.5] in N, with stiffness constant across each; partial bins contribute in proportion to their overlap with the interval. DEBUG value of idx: 1.77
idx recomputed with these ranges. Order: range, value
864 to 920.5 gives 1.82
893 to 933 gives 1.66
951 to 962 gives 1.76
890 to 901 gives 1.49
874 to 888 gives 2.07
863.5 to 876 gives 2.1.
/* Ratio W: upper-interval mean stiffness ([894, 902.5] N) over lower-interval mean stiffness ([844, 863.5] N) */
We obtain 0.64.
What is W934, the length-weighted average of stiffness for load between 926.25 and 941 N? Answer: 1.67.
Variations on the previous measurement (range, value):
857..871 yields 2.09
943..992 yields 1.79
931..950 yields 1.62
